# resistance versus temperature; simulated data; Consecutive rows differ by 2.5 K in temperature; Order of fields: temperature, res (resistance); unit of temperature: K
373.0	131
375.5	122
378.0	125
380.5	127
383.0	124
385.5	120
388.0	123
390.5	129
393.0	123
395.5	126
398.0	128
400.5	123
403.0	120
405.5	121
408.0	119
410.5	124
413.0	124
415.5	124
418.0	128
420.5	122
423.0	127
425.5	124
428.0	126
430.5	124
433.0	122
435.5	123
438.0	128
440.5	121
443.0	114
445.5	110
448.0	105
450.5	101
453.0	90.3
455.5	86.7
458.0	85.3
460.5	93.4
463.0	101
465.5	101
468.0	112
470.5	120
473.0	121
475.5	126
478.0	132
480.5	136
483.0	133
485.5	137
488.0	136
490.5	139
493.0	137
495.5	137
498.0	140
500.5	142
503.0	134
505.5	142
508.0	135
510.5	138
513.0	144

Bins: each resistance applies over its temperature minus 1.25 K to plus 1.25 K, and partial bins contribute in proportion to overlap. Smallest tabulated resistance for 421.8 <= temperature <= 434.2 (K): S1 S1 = 122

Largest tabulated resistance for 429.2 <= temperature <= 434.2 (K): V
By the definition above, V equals 124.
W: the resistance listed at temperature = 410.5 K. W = 124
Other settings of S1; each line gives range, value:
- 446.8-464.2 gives 85.3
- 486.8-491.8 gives 136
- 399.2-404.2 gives 120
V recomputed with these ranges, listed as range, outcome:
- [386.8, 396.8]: 129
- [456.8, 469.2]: 112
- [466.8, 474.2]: 121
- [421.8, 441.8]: 128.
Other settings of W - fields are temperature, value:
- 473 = 121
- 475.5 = 126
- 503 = 134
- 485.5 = 137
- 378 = 125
